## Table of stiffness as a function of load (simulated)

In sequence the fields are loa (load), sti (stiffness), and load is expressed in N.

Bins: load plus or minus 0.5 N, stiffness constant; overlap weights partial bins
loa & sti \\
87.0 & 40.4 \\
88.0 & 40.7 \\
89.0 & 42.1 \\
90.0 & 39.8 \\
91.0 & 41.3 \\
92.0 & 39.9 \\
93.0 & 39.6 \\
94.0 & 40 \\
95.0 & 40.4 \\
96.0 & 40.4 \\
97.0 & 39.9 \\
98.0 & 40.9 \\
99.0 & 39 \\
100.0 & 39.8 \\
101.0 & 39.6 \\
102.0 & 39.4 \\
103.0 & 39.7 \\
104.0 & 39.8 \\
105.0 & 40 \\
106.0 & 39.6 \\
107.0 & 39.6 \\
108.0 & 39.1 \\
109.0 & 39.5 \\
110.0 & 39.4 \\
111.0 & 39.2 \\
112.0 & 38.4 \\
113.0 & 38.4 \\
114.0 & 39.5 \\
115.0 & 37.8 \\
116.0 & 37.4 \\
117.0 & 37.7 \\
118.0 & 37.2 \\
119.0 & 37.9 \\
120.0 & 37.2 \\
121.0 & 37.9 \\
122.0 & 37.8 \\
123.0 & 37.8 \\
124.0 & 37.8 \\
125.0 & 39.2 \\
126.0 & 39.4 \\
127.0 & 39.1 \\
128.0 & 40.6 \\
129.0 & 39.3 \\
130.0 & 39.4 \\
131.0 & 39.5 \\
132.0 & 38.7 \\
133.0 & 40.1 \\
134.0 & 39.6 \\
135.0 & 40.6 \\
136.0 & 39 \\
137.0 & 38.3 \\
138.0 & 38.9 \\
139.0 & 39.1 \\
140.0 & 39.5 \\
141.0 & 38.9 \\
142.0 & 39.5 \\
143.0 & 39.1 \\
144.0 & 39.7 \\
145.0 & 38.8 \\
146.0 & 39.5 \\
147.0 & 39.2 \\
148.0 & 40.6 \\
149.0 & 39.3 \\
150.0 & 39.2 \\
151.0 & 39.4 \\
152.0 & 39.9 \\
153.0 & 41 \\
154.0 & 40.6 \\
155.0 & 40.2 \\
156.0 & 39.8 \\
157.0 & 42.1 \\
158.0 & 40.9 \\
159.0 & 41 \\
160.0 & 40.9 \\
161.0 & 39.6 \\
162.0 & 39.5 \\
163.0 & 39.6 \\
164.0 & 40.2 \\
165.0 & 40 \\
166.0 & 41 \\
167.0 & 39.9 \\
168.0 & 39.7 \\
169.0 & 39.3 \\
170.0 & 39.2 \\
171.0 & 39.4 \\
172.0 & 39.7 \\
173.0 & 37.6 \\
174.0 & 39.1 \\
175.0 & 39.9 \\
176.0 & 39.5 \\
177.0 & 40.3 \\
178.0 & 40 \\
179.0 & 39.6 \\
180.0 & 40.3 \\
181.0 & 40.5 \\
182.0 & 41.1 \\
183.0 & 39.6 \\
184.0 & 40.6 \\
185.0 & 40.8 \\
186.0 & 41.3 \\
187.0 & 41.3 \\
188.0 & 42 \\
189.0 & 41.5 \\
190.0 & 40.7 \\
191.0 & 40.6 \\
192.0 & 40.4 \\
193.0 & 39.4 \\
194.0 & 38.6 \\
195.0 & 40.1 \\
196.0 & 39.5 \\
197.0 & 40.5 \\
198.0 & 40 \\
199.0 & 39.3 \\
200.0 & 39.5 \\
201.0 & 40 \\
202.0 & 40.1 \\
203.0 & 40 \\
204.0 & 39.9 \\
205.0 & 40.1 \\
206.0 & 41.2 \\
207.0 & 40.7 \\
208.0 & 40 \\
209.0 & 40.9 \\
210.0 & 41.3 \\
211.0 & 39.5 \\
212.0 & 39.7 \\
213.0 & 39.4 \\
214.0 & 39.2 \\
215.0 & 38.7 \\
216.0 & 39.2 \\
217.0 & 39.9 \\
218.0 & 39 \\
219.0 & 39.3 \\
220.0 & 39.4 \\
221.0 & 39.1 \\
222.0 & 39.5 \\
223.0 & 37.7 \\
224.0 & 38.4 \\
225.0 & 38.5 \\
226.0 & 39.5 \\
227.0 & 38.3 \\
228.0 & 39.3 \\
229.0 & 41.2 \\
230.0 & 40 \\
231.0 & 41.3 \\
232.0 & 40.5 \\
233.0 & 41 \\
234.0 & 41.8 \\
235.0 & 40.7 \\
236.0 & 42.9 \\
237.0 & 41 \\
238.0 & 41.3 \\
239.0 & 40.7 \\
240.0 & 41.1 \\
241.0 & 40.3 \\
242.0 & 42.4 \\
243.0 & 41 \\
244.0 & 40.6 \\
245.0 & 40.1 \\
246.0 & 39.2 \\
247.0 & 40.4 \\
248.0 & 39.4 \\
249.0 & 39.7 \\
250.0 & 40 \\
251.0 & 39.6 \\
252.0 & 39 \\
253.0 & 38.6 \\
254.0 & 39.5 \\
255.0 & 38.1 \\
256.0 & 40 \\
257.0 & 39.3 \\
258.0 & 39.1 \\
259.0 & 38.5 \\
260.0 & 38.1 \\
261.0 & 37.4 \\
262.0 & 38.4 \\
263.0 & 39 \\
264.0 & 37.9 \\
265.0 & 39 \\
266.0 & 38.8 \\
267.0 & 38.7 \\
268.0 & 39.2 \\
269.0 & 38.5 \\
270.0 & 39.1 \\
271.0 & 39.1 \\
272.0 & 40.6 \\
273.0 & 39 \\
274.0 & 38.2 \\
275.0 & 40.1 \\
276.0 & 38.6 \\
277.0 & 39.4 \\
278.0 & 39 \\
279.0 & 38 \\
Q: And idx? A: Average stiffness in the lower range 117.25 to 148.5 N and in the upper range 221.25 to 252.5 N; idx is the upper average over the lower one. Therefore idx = 1.03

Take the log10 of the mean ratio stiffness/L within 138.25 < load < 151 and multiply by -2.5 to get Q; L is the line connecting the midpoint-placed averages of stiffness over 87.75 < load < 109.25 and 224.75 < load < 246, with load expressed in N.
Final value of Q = 0.02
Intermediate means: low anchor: 40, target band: 39.4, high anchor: 40.6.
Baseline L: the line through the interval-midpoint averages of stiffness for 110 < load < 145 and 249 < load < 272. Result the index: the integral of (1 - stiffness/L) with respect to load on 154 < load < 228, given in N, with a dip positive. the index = -2.0 N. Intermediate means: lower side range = 38.8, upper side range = 38.9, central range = 39.9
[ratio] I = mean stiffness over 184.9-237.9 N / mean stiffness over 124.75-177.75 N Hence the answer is 1.01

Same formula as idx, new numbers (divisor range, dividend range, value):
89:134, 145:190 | 1.02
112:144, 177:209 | 1.04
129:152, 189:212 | 1.02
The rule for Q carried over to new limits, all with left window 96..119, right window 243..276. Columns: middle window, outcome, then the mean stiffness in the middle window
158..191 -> -0.03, 40.2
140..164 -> -0.02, 39.9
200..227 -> -0.01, 39.6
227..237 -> -0.05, 40.8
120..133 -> 0.01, 38.9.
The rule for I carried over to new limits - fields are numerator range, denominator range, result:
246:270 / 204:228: 0.99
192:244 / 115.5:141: 1.03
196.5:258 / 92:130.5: 1.02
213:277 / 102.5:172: 1.01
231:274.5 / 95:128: 1.02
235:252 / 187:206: 1.01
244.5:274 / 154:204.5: 0.97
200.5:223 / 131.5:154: 1.01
